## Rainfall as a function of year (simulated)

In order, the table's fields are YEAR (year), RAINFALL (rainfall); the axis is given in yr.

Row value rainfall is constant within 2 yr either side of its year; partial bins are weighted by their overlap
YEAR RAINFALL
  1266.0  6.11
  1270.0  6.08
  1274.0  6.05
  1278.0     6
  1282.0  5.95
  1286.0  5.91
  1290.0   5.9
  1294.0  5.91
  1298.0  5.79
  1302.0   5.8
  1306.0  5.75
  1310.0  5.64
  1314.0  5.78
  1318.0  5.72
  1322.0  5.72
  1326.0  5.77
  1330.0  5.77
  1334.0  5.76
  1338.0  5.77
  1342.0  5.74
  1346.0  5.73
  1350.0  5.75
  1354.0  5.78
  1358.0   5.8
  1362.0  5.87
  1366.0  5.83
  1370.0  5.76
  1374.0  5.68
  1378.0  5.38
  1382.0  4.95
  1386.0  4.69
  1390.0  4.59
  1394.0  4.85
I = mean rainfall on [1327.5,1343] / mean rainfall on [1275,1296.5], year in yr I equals 0.97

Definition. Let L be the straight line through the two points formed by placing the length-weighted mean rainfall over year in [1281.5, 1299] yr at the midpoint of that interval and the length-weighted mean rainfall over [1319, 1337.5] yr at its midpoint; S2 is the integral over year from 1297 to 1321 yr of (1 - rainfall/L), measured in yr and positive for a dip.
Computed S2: 0.33 yr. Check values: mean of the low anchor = 5.89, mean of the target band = 5.74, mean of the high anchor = 5.75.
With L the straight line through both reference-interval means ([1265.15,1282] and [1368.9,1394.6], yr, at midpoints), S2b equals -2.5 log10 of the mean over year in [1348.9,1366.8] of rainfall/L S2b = -0.09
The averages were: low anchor 6.04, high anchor 5.12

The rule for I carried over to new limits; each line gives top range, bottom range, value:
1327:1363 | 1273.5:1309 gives 0.98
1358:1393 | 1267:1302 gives 0.90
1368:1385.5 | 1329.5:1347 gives 0.93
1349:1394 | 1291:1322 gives 0.94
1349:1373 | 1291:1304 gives 0.99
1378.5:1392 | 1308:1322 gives 0.84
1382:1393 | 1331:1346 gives 0.82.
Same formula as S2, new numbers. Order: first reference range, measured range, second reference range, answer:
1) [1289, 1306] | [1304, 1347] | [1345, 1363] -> 0.5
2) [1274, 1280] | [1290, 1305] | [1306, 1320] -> 0.0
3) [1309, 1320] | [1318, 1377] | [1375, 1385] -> -3.5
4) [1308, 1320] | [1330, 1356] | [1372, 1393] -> -1.6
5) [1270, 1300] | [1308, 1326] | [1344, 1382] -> 0.4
